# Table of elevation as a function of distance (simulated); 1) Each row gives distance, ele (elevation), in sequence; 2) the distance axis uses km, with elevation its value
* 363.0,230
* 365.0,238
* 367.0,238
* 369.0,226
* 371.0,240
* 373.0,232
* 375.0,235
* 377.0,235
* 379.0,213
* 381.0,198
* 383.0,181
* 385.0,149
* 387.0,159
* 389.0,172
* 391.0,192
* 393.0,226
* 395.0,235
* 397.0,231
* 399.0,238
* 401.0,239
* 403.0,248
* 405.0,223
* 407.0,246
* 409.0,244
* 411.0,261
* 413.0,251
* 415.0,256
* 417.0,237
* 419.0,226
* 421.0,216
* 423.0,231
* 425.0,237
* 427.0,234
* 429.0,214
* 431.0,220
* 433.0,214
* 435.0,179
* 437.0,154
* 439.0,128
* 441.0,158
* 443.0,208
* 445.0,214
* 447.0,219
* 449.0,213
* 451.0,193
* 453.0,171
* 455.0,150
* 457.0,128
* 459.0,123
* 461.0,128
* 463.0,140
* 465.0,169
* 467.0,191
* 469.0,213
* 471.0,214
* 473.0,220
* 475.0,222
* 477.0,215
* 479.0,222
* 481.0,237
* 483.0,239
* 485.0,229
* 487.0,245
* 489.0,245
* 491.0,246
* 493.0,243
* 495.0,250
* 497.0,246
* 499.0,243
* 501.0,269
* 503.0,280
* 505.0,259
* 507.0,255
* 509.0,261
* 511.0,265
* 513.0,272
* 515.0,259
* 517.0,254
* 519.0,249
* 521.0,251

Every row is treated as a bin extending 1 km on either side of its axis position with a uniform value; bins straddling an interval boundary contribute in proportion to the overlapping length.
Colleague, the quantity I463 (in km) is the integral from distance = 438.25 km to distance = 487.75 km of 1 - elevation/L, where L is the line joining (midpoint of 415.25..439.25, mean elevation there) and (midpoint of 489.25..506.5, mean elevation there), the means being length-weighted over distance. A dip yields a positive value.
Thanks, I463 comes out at 8.9 km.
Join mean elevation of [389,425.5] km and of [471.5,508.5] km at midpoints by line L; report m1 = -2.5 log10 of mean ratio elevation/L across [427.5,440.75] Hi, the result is 0.265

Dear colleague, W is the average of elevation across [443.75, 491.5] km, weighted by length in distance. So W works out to 199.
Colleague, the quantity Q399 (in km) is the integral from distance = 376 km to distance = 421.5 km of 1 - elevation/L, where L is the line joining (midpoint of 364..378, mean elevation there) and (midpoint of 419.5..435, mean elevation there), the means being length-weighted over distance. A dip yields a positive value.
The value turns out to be 1.4 km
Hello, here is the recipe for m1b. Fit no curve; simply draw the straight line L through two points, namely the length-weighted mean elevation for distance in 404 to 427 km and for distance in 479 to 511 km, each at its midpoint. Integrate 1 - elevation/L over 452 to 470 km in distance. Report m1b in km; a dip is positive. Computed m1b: 6.5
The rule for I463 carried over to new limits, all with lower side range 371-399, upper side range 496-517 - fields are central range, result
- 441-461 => 5.0 km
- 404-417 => -1.7 km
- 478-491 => 0.7 km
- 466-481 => 1.9 km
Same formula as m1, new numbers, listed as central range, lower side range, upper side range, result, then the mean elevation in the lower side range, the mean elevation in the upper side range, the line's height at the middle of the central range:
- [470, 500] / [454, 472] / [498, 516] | -0.11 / 162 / 263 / 212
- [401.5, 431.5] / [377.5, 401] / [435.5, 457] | -0.23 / 202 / 178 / 191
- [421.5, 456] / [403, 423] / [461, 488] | 0.16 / 240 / 209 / 227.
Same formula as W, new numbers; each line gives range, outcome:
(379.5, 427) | 222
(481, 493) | 241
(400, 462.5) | 205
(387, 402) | 215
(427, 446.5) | 191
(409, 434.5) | 232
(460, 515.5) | 231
